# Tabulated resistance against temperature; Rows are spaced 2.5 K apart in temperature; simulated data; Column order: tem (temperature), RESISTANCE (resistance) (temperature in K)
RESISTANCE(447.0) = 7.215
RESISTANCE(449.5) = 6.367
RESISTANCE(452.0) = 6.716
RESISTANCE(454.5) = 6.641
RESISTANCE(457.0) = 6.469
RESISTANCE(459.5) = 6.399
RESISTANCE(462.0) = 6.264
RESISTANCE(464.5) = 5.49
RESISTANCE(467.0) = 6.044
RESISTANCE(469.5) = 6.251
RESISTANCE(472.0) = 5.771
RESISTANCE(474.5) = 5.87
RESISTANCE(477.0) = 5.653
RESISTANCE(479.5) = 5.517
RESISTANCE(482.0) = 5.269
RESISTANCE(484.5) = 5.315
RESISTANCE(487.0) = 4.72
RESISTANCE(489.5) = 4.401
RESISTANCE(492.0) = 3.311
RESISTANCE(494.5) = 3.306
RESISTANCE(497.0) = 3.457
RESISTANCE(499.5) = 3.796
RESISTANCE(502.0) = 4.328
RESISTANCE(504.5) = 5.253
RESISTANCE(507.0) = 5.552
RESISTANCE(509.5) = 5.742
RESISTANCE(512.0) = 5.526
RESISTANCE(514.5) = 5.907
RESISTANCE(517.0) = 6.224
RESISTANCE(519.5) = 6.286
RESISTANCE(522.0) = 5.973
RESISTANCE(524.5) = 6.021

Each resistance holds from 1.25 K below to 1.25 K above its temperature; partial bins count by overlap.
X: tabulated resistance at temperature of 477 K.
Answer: 5.653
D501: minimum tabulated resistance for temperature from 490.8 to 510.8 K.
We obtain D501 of 3.306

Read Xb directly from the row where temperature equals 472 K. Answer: 5.771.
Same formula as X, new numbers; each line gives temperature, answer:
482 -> 5.269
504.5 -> 5.253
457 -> 6.469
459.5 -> 6.399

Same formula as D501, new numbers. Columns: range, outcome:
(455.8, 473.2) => 5.49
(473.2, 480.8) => 5.517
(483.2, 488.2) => 4.72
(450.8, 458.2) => 6.469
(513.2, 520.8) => 5.907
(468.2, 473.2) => 5.771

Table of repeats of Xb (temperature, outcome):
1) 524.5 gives 6.021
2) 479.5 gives 5.517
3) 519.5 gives 6.286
